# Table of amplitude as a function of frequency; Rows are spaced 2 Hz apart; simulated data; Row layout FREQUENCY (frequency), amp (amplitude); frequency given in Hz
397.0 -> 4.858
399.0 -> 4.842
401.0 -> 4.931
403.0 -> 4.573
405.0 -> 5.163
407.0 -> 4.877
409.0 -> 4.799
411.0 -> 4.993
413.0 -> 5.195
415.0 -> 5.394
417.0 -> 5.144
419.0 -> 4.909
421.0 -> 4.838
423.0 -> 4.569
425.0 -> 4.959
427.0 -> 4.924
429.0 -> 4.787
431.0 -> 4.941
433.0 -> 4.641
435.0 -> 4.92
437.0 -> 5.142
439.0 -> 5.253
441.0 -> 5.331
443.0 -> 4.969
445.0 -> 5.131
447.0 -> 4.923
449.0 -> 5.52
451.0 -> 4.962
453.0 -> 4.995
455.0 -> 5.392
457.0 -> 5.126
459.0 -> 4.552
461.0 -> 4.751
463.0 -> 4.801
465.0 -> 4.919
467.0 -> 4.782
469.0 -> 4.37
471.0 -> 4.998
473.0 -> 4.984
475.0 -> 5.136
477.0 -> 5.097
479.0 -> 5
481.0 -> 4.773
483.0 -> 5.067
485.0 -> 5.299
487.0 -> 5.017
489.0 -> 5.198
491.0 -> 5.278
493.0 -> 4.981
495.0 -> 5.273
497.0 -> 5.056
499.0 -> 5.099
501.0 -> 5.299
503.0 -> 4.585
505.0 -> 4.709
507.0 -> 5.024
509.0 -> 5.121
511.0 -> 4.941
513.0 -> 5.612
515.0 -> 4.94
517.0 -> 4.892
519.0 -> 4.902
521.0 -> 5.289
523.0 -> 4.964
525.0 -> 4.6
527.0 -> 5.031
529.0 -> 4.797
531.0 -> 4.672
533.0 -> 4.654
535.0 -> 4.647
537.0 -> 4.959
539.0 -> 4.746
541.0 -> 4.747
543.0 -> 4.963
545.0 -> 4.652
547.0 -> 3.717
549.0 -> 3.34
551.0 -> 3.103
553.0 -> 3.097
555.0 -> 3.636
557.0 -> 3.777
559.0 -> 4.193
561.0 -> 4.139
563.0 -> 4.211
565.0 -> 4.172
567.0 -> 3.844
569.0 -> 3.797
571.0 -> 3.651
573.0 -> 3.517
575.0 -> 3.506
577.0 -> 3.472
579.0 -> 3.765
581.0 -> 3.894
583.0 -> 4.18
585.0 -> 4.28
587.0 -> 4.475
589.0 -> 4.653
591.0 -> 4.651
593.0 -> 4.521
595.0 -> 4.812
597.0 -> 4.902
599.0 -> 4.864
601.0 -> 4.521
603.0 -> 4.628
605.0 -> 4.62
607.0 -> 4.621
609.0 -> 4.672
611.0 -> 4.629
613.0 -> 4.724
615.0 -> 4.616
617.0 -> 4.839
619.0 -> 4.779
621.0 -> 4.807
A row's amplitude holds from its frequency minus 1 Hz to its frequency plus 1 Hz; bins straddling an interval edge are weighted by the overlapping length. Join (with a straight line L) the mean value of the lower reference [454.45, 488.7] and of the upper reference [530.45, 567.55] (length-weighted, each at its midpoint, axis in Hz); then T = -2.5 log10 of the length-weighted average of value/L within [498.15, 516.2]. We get -0.10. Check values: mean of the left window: 4.94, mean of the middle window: 5.03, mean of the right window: 4.17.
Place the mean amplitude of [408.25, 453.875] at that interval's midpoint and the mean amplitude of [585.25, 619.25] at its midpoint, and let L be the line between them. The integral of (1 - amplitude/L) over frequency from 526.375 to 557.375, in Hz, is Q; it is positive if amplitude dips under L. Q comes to 3.3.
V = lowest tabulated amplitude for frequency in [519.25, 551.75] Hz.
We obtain 3.103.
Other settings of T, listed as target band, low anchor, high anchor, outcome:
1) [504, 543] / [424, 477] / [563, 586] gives -0.14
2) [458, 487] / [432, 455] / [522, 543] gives 0.02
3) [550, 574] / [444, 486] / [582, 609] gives 0.24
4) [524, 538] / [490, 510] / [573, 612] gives 0.01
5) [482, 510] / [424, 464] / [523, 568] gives -0.10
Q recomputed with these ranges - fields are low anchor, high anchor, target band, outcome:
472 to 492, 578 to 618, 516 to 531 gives -0.05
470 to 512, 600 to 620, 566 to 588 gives 4.23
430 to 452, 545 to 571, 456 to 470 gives 0.20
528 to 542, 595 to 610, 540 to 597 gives 8.20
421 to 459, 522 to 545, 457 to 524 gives -1.40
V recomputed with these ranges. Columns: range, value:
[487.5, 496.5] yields 4.981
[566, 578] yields 3.472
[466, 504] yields 4.37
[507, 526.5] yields 4.6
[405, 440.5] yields 4.569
